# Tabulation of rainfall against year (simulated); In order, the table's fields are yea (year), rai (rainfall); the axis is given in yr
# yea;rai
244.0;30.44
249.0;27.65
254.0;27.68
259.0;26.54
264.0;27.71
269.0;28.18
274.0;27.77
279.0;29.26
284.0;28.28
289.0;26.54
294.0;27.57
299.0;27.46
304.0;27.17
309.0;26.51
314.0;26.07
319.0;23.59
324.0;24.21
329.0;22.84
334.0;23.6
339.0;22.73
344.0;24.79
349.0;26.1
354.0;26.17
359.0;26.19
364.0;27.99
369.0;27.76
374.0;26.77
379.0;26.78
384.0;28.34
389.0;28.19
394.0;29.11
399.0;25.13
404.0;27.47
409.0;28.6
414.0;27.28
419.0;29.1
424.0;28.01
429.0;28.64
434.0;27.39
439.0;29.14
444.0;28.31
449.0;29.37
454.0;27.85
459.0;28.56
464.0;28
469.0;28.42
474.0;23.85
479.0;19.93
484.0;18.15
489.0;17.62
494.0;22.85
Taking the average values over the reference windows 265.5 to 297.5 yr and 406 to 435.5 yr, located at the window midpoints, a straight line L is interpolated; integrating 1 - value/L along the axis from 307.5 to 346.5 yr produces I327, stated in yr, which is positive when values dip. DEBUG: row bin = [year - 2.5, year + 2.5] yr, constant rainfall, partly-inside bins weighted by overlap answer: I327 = 5.2 yr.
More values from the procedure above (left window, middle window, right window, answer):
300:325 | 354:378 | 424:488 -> -1.0 yr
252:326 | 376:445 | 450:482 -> -4.1 yr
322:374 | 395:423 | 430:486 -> -1.8 yr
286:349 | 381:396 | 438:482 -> -1.4 yr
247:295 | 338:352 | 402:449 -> 1.6 yr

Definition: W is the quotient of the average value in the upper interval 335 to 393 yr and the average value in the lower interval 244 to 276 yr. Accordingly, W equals 0.95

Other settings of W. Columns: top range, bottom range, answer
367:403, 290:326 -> 1.05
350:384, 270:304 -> 0.97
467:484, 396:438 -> 0.83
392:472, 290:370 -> 1.10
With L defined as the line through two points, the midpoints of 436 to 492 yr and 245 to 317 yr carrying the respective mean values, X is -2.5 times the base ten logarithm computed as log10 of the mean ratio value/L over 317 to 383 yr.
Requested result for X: 0.05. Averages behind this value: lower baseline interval 27.5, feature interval 25.4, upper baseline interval 25.4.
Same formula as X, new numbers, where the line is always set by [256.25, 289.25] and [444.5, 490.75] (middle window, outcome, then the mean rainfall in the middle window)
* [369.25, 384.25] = -0.04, 27.2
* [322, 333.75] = 0.15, 23.5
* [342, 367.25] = 0.01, 26.3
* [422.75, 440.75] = -0.11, 28.3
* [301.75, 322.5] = 0.06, 25.7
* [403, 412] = -0.09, 28.1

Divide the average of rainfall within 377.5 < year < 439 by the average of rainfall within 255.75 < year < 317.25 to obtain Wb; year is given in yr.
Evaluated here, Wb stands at 1.0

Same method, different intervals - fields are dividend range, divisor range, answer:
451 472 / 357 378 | 1.04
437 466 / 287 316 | 1.06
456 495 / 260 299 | 0.84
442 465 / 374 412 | 1.03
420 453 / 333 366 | 1.12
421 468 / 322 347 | 1.20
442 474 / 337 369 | 1.08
